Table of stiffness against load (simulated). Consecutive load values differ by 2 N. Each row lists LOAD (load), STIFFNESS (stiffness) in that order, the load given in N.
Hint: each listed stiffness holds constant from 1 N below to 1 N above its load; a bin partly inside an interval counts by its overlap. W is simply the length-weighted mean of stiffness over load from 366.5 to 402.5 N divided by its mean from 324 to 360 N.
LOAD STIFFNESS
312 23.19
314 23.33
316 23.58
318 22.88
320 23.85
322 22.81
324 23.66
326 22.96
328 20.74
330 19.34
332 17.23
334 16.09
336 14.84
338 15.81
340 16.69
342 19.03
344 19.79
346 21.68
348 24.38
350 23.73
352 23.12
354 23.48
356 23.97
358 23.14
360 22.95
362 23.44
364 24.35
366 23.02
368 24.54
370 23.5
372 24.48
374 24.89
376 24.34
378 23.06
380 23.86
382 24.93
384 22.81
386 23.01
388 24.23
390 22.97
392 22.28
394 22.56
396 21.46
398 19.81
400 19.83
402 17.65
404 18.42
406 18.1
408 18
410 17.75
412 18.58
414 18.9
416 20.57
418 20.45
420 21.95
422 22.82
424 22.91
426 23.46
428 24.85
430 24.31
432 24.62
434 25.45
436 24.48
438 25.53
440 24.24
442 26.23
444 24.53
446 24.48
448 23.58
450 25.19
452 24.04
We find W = 1.11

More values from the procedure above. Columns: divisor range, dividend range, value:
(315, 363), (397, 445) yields 1.03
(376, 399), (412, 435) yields 0.99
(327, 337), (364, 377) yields 1.37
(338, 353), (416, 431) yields 1.09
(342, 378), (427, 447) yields 1.07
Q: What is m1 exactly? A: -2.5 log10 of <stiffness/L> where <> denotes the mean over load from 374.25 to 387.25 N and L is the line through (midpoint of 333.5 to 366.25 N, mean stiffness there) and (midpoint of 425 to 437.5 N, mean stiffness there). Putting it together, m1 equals -0.06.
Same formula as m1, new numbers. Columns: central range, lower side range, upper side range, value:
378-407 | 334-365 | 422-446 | 0.06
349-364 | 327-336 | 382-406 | -0.21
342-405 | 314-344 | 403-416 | -0.18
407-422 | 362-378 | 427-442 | 0.24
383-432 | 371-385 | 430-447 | 0.15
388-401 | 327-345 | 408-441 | -0.05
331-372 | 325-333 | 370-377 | 0.05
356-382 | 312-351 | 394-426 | -0.17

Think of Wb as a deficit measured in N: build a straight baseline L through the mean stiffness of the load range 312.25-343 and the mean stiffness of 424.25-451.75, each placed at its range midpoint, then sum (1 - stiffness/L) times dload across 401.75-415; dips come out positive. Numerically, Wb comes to 2.9 N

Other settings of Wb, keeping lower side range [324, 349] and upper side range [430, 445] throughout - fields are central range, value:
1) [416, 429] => 0.8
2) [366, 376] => -1.4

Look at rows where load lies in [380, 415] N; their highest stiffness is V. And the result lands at 24.93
